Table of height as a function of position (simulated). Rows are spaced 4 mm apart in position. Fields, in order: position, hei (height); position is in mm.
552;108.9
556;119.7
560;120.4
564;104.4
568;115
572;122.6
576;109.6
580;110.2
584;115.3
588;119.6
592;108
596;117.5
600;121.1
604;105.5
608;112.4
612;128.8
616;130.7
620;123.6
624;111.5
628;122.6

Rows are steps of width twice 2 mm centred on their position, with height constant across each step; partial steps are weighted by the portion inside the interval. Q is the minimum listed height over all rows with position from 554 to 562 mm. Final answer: 119.7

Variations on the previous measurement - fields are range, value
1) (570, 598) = 108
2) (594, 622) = 105.5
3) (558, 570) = 104.4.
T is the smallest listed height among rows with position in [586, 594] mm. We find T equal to 108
